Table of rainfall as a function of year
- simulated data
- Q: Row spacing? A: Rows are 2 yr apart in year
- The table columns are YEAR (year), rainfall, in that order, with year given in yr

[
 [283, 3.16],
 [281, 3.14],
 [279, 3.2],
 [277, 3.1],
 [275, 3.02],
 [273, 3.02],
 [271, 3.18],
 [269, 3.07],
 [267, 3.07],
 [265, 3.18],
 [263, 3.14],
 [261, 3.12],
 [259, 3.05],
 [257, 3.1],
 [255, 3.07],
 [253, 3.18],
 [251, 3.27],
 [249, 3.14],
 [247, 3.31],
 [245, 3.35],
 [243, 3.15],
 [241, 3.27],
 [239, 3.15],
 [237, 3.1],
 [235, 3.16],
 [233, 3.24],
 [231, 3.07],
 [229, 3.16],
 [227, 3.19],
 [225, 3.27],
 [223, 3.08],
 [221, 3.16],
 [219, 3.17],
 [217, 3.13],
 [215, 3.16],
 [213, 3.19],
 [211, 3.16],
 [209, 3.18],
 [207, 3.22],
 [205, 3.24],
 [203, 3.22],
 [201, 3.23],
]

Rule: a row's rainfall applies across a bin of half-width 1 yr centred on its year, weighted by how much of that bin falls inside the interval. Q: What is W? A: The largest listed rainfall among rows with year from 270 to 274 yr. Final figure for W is 3.18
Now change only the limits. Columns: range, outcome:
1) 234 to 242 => 3.27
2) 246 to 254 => 3.31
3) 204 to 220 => 3.24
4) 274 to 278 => 3.1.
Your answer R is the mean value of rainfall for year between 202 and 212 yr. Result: 3.2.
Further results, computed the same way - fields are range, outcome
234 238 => 3.13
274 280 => 3.11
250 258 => 3.15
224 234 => 3.19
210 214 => 3.17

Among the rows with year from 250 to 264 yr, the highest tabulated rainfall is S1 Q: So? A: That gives 3.27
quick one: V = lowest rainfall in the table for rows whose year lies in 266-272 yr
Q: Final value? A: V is 3.07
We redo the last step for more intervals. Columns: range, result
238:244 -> 3.15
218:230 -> 3.08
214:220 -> 3.13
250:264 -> 3.05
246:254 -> 3.14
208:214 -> 3.16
